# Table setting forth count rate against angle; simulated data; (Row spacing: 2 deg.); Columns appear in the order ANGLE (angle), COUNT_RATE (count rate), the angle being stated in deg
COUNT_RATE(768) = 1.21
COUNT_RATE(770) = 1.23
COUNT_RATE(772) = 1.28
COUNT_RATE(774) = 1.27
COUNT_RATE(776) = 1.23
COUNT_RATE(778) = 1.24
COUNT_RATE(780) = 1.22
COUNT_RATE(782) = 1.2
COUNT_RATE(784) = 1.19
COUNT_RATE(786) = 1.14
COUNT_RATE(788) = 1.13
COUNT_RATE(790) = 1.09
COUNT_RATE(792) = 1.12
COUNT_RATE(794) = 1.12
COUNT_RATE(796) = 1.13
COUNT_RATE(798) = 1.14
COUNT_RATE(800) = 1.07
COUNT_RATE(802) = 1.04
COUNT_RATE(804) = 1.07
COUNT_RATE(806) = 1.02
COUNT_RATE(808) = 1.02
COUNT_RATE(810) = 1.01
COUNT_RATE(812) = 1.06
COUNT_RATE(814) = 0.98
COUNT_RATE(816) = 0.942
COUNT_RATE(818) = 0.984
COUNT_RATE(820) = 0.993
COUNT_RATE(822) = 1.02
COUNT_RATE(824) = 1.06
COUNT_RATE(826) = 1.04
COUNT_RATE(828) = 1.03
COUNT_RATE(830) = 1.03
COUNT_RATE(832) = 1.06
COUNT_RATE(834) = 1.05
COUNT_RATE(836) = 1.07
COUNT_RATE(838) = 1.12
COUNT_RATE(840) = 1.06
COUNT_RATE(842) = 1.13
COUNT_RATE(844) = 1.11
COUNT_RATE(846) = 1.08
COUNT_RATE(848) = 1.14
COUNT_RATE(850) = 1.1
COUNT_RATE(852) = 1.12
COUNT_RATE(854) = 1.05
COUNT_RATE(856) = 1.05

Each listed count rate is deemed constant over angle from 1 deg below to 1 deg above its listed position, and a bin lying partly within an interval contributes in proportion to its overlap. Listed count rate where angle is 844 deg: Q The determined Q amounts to 1.11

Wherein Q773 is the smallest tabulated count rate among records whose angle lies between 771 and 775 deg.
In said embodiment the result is 1.27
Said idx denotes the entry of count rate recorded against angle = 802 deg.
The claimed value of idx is 1.04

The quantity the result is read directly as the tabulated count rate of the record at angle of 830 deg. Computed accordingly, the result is 1.03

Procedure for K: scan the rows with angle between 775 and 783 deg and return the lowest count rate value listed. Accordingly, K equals 1.2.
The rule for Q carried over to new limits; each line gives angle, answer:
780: 1.22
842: 1.13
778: 1.24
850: 1.1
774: 1.27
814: 0.98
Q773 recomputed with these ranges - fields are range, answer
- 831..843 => 1.05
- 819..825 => 0.993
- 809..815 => 0.98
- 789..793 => 1.09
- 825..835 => 1.03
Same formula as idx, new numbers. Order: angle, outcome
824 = 1.06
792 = 1.12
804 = 1.07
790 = 1.09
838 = 1.12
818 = 0.984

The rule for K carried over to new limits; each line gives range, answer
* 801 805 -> 1.04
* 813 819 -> 0.942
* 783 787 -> 1.14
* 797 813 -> 1.01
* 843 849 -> 1.08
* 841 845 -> 1.11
